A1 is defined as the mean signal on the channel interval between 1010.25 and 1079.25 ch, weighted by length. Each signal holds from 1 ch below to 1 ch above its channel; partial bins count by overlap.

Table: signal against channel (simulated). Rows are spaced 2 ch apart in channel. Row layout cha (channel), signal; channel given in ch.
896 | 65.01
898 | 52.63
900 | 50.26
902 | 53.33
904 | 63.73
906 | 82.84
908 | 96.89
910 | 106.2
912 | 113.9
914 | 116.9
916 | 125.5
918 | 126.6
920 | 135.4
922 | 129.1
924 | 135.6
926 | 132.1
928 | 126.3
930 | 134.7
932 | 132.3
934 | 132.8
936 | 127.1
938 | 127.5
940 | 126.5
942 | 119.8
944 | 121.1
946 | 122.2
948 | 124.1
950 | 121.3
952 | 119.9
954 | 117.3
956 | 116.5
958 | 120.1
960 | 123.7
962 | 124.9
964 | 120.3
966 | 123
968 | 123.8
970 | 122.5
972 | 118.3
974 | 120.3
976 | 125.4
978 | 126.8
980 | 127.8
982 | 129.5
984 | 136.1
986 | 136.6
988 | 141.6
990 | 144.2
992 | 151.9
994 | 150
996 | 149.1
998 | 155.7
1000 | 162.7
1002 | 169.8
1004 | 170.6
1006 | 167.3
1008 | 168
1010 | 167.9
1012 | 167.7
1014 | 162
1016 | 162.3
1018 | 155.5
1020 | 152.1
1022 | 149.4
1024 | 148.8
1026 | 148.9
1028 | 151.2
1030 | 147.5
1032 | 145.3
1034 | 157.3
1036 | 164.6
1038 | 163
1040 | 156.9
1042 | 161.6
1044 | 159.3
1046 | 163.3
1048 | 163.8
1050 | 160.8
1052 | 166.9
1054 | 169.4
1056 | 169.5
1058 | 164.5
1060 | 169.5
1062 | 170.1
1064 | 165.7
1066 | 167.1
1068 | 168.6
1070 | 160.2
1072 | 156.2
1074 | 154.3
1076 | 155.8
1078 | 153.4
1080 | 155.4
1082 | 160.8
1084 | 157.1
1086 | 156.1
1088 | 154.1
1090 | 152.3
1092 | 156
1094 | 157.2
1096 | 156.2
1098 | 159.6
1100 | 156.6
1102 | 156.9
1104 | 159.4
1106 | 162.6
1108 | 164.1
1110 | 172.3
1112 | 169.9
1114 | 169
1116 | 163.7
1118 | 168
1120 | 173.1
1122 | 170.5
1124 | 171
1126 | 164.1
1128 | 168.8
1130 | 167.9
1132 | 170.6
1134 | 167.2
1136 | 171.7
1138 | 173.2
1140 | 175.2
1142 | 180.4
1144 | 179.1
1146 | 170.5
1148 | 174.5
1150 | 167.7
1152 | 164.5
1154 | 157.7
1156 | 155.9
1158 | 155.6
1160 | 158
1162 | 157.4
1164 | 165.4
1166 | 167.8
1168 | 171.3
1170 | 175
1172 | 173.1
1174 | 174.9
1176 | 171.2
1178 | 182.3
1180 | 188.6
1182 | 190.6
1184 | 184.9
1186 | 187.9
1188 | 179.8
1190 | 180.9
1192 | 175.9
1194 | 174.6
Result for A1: 160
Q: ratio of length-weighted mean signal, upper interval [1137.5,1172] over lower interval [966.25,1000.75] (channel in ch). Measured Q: 1.2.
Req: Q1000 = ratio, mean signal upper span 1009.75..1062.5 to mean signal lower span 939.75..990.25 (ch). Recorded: 1.3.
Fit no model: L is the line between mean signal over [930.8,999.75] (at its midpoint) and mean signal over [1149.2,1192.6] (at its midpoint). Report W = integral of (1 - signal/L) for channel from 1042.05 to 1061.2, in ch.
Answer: -2.3 ch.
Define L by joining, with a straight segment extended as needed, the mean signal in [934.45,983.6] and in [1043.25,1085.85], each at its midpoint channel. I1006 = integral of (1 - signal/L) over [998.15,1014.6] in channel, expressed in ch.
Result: -3.02 ch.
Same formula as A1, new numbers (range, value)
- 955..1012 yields 140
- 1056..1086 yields 161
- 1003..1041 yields 158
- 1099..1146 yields 169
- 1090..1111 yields 160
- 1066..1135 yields 162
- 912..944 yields 128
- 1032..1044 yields 159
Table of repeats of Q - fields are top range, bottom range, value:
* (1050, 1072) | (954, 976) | 1.37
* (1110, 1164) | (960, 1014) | 1.18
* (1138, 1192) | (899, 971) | 1.48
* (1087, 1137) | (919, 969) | 1.31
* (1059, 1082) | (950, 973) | 1.33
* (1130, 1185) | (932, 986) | 1.38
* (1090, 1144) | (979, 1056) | 1.07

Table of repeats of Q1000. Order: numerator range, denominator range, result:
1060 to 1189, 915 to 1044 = 1.19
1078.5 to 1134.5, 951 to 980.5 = 1.33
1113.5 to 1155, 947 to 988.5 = 1.36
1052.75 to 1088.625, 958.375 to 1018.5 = 1.13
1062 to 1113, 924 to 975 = 1.29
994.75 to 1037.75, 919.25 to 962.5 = 1.26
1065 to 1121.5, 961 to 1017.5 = 1.12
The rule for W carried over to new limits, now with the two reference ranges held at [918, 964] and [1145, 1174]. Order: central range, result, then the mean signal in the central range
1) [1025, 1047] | -2.01 ch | 156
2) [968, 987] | 0.81 ch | 127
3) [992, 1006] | -2.38 ch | 160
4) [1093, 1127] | -1.67 ch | 164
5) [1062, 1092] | -1.62 ch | 159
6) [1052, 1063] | -1.60 ch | 168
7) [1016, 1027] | -0.90 ch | 152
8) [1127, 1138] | -0.61 ch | 170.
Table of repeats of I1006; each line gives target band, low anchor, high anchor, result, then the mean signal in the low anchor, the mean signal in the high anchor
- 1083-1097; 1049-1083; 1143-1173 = 0.7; 163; 166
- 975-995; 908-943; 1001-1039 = 1.3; 126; 159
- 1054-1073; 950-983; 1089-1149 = -1.9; 122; 167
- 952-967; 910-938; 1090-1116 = 1.5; 128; 161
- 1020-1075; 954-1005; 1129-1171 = -4.3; 135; 168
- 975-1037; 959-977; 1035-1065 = -4.2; 122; 165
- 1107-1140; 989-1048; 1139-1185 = -0.3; 158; 171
